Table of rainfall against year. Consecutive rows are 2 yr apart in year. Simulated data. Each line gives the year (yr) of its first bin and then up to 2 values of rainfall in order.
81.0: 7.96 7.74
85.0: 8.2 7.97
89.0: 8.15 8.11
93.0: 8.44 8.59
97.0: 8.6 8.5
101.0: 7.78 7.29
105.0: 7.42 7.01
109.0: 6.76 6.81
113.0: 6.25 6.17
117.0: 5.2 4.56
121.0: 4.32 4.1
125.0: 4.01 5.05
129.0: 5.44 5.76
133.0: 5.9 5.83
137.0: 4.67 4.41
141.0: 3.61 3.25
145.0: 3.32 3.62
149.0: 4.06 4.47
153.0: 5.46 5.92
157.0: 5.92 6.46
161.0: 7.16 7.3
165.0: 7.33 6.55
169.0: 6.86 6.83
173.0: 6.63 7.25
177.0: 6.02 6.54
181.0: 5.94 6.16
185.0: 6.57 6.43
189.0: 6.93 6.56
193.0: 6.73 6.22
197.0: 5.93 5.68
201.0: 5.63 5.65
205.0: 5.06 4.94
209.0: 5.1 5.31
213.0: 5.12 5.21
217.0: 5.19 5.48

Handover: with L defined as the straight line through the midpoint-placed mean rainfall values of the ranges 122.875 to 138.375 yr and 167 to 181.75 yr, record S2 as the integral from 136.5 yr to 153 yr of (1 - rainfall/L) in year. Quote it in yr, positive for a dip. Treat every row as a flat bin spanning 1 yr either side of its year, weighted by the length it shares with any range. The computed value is 4.7 yr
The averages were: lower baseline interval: 5.13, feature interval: 4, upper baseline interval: 6.59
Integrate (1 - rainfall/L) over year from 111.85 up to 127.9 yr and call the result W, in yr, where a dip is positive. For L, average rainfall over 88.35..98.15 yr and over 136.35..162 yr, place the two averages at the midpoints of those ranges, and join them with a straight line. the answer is 4.1 yr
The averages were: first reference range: 8.39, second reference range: 4.8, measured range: 4.97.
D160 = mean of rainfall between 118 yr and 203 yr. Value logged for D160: 5.65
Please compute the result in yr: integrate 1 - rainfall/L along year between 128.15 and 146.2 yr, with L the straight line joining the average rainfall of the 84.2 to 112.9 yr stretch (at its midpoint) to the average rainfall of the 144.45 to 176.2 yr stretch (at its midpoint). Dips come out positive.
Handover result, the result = 5.4 yr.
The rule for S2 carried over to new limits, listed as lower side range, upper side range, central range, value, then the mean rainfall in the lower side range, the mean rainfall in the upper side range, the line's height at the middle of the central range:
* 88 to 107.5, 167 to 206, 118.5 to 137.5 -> 6.2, 8.01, 6.3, 7.43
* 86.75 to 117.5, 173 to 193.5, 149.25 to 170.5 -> 1.6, 7.46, 6.51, 6.79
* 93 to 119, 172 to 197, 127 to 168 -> 8.8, 7.14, 6.48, 6.79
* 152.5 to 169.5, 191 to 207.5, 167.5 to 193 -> -1.6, 6.57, 5.8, 6.19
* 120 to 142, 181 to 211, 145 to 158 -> 1.0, 4.83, 5.95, 5.18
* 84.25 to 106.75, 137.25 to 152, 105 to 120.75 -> 1.2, 8.06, 3.86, 6.57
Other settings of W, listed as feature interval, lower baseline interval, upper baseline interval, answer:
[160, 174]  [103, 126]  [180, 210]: -2.51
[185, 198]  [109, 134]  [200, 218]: -2.98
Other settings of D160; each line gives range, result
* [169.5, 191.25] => 6.54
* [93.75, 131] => 6.32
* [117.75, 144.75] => 4.65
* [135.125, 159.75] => 4.62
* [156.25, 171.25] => 6.81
